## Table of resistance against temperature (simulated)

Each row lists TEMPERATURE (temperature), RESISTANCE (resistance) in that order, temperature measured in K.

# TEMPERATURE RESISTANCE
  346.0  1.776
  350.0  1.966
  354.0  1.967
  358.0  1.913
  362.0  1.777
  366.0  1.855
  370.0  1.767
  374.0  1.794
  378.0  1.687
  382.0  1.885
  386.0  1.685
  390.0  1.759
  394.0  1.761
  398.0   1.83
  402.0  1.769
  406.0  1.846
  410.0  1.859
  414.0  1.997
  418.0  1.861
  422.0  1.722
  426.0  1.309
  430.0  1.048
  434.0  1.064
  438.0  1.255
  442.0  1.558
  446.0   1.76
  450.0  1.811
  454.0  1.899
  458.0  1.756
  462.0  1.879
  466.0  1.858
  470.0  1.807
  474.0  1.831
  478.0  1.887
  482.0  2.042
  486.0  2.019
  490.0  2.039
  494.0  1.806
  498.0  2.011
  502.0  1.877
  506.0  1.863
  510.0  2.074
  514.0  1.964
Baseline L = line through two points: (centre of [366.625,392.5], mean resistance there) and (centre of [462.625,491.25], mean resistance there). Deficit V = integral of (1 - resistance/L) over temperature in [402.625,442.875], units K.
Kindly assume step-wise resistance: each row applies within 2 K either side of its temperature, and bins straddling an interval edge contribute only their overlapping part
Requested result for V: 6.0 K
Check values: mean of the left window 1.77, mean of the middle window 1.56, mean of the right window 1.92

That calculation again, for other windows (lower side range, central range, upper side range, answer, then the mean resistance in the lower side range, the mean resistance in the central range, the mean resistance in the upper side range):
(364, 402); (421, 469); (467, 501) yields 7.5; 1.78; 1.58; 1.93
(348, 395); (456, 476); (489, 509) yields 0.7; 1.82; 1.83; 1.92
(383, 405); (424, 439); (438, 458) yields 4.9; 1.77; 1.16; 1.71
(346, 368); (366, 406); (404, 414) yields 2.2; 1.88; 1.78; 1.88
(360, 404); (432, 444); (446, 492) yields 3.6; 1.78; 1.29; 1.89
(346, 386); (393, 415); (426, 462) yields -2.1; 1.83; 1.84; 1.53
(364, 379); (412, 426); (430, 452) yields -2.0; 1.78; 1.78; 1.45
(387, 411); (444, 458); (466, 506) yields 0.4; 1.8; 1.81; 1.92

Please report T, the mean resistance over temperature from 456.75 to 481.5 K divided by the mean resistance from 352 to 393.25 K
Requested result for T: 1.02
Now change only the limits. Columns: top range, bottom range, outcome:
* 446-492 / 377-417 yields 1.04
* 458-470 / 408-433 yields 1.14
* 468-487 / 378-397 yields 1.08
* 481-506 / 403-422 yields 1.05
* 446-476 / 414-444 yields 1.27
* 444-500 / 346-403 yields 1.04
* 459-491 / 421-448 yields 1.39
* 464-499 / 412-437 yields 1.29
